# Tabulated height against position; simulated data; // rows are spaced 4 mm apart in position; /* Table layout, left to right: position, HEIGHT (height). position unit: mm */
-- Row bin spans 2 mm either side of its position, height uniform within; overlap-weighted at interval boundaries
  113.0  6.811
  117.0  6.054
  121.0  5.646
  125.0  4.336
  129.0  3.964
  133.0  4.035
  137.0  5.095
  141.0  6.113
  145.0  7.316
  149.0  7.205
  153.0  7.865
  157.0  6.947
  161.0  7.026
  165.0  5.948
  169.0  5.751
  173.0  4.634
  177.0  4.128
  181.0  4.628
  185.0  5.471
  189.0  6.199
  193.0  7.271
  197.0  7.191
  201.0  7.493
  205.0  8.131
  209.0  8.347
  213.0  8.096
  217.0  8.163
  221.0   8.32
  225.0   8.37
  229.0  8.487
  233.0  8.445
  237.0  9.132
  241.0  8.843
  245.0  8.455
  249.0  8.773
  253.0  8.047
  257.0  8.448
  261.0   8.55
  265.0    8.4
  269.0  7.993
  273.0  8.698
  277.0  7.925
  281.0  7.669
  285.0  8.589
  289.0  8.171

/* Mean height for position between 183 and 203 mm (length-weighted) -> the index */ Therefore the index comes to 6.72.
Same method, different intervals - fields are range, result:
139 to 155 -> 7.12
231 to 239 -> 8.79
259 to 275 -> 8.41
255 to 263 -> 8.5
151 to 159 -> 7.41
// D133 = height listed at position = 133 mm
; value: 4.035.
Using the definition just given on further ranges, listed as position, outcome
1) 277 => 7.925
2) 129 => 3.964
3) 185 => 5.471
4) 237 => 9.132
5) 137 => 5.095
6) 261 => 8.55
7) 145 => 7.316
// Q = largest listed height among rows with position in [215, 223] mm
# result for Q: 8.32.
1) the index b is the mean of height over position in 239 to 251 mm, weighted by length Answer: 8.69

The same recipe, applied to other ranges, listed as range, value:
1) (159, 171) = 6.24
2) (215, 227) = 8.28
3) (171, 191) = 5.01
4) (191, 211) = 7.69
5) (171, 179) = 4.38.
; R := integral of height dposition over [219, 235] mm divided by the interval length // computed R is 8.41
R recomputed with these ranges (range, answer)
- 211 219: 8.13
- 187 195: 6.73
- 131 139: 4.56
